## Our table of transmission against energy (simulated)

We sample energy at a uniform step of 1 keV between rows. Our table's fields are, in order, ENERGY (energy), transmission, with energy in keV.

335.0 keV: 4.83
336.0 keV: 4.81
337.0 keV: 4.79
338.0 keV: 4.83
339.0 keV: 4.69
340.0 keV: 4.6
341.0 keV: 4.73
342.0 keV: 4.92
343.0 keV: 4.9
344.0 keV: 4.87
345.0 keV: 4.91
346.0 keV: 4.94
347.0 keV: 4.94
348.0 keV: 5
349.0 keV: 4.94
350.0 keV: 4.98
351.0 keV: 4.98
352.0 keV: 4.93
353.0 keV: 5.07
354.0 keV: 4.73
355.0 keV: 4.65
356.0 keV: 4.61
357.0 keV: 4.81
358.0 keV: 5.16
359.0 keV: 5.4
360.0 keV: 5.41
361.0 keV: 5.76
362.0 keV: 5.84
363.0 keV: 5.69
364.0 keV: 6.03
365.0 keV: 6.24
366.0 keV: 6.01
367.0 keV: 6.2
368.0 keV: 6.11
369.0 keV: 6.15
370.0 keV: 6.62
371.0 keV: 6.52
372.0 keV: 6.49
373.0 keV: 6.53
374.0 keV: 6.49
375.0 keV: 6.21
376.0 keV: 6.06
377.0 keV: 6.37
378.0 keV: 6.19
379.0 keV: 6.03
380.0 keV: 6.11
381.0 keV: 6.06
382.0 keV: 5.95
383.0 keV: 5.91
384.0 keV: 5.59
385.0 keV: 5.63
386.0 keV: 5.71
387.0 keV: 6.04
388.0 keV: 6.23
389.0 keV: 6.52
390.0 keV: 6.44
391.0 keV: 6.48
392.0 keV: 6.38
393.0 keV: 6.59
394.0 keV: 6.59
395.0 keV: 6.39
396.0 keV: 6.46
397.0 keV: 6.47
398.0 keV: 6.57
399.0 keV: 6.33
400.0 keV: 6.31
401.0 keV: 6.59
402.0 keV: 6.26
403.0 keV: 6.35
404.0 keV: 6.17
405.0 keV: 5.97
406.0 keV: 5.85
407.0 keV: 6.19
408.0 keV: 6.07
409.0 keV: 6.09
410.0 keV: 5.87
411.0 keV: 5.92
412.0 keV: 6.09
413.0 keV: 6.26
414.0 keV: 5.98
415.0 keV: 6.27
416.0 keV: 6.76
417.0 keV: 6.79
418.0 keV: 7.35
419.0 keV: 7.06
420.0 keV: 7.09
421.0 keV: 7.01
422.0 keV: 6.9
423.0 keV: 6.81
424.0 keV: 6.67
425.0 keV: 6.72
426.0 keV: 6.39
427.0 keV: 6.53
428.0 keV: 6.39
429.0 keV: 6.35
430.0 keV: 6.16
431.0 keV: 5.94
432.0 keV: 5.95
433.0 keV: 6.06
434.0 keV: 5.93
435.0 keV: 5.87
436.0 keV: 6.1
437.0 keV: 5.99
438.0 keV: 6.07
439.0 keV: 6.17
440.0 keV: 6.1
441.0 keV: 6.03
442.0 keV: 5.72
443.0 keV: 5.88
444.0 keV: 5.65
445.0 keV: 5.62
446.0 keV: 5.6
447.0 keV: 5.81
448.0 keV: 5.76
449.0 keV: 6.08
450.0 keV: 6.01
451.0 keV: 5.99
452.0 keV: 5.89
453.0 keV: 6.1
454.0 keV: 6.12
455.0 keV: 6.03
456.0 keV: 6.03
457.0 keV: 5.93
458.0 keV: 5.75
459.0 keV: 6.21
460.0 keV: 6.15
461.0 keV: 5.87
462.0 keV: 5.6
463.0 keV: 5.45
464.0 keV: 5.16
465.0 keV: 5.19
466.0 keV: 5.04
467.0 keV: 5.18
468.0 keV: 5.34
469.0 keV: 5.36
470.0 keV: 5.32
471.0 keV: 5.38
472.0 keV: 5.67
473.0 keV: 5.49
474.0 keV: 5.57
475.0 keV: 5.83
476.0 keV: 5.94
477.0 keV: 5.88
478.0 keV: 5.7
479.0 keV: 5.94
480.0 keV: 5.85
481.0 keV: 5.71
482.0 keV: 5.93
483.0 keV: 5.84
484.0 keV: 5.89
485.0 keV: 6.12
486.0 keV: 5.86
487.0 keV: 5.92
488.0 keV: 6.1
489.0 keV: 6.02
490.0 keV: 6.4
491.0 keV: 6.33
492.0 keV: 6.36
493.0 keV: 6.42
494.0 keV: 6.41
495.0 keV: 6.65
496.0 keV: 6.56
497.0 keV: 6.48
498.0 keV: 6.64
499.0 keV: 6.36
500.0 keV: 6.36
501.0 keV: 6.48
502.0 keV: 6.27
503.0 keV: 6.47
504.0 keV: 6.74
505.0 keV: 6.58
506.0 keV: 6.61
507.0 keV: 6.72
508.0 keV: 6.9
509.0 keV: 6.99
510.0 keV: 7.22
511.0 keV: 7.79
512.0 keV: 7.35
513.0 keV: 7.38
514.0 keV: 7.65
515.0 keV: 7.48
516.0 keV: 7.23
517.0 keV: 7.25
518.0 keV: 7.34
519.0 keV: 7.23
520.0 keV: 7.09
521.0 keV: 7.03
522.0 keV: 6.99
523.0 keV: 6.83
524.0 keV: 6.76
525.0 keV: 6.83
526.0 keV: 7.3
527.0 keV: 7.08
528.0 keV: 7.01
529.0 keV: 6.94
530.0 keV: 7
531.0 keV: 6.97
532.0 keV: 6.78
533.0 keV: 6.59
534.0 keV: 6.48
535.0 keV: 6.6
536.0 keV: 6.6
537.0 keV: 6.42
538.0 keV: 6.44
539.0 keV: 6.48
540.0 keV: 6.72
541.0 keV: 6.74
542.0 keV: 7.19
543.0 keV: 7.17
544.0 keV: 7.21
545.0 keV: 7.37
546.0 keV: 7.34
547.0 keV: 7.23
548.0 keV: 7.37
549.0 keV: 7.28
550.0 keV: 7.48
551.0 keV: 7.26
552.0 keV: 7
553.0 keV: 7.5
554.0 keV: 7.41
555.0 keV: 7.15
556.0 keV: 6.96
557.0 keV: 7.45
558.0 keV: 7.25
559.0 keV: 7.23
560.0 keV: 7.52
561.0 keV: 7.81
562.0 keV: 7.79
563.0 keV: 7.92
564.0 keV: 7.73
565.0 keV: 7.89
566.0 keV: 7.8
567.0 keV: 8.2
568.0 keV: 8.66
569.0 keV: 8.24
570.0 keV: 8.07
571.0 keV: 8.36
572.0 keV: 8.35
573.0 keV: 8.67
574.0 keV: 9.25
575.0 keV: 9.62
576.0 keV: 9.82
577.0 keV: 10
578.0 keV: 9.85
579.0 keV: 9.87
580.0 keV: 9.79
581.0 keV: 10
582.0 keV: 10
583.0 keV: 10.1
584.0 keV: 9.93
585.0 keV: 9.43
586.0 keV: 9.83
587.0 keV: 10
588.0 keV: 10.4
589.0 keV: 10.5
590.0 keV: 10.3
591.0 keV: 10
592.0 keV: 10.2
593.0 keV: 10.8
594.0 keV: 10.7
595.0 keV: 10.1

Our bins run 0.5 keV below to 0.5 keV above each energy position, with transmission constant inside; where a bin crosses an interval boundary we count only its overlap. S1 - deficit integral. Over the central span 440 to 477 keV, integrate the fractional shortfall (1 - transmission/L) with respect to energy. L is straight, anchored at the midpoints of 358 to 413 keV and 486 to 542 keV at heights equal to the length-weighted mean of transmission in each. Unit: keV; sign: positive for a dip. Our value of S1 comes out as 4.4 keV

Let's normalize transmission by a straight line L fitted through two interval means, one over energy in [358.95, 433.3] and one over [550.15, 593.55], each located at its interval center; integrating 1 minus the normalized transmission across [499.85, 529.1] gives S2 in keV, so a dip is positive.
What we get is 3.5 keV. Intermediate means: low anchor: 6.27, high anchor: 8.78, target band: 7.01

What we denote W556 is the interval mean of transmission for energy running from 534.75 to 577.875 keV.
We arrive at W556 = 7.67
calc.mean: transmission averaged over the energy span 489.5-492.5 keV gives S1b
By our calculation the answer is 6.36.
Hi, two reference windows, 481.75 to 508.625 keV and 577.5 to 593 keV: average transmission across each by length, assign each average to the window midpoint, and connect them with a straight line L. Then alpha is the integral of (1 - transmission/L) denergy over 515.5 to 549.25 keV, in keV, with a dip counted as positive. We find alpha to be 3.8 keV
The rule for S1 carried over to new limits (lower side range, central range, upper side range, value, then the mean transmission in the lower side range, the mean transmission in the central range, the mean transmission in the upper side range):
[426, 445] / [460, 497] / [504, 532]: 4.3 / 6.05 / 5.83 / 7.08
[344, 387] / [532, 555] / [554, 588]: 3.6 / 5.66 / 6.99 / 8.69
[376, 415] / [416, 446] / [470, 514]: -0.4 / 6.18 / 6.32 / 6.31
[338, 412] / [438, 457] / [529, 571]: 1.5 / 5.8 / 5.93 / 7.28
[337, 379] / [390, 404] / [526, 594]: -1.0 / 5.47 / 6.43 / 8.14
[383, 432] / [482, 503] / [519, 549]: 1.5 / 6.36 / 6.27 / 6.93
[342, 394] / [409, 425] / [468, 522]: -1.5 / 5.73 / 6.58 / 6.41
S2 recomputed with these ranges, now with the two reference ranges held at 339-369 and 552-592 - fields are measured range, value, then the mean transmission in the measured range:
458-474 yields 3.5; 5.5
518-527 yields 1.1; 7.03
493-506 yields 1.9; 6.5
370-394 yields -2.3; 6.21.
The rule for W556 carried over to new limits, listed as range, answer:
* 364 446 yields 6.25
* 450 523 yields 6.25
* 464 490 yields 5.69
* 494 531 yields 6.93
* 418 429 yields 6.77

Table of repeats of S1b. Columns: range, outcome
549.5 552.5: 7.25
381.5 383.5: 5.93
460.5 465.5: 5.45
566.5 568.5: 8.43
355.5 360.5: 5.08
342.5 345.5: 4.89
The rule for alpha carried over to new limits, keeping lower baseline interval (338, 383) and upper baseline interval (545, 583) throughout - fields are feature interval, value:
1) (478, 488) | 1.7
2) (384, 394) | -0.5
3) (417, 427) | -0.8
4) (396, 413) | -0.3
